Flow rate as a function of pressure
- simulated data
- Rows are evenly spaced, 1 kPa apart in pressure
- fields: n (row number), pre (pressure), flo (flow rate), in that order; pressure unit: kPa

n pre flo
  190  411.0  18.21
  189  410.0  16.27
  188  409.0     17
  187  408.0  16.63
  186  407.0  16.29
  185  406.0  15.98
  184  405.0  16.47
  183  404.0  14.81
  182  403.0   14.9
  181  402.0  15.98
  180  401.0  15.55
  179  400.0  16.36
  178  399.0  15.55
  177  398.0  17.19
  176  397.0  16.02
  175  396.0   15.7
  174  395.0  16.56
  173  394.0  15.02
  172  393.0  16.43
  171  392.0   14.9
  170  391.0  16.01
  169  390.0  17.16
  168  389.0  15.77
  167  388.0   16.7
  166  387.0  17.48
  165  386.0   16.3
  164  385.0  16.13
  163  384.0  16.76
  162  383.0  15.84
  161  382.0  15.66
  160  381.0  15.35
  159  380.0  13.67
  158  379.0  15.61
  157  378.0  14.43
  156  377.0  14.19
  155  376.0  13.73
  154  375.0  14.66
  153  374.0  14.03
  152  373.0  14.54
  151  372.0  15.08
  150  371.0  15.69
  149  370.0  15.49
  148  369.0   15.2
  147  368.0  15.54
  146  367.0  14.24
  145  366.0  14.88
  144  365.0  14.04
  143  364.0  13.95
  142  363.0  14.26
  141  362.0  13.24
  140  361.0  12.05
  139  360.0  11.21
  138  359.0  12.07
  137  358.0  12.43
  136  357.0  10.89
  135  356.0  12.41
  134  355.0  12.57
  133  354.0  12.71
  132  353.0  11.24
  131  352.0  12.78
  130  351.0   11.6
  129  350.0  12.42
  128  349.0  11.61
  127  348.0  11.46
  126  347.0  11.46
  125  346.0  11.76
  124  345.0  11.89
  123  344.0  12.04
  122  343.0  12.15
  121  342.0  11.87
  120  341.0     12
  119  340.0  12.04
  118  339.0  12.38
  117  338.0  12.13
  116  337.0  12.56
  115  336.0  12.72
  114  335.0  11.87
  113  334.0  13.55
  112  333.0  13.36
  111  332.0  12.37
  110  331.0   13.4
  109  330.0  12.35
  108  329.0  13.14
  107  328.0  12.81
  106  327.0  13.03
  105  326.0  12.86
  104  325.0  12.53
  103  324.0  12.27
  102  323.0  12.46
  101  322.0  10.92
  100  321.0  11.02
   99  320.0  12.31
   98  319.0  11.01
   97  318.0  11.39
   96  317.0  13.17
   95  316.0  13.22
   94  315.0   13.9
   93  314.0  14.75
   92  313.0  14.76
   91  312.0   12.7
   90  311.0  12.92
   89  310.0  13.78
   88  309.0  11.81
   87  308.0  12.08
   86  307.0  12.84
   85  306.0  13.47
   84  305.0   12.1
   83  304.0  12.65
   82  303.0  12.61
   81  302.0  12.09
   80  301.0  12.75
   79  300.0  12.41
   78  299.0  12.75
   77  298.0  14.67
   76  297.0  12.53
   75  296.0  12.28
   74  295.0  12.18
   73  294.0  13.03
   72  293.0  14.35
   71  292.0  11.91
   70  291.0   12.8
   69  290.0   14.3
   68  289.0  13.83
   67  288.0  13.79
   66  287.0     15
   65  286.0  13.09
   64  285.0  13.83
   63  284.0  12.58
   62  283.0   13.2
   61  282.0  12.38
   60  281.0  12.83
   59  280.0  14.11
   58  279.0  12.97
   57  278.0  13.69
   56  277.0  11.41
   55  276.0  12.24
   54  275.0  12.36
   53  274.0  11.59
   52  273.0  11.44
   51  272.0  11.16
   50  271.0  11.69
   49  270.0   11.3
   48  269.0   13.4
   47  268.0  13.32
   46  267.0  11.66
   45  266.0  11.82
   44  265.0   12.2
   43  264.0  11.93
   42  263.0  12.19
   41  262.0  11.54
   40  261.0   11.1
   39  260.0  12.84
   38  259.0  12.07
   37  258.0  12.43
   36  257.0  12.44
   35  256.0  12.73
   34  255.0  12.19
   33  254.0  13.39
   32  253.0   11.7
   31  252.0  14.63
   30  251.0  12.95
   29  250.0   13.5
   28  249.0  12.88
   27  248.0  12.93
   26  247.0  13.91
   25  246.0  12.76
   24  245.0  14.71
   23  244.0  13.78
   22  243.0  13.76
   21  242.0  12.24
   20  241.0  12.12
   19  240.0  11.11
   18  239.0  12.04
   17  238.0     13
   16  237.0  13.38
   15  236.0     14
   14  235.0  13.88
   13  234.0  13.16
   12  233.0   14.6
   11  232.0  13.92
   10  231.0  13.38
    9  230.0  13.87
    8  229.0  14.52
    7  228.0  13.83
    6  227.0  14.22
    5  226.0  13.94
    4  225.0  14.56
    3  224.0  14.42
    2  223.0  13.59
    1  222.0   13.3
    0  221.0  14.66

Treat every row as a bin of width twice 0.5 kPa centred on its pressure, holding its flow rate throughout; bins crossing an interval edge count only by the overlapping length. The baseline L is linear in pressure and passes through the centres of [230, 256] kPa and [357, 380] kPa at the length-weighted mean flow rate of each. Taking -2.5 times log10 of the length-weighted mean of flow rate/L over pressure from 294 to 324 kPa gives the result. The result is 0.08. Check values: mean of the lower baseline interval 13.2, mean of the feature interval 12.7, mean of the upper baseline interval 14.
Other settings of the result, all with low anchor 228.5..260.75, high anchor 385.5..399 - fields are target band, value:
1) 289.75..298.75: 0.088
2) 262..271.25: 0.122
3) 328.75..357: 0.233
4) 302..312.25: 0.142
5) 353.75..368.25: 0.191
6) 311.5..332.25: 0.163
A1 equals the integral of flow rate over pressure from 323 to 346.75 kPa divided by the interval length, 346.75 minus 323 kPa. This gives 12.5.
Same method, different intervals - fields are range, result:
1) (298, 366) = 12.5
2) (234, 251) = 13.1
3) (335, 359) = 12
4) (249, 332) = 12.7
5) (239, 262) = 12.8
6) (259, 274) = 12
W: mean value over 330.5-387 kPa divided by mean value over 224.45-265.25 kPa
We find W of 1.03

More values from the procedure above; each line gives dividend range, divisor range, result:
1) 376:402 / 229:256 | 1.19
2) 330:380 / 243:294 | 1.02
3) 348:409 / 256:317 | 1.15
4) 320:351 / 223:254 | 0.91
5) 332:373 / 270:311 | 1.00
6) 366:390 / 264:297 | 1.21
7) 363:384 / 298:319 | 1.15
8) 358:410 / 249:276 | 1.24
